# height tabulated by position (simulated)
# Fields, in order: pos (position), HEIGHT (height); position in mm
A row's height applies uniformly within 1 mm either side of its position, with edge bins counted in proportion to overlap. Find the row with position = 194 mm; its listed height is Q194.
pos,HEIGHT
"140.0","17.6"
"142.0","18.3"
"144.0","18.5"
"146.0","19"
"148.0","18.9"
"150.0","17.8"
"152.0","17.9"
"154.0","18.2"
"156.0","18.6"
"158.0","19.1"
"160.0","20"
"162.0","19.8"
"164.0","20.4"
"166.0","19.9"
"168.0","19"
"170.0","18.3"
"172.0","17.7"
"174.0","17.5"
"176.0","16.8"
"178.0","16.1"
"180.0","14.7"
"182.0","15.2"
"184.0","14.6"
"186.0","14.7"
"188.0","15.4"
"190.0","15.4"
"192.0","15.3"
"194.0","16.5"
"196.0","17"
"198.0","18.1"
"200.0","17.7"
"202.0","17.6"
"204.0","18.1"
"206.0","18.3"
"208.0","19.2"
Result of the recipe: 16.5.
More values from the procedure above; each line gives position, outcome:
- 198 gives 18.1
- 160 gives 20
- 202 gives 17.6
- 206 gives 18.3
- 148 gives 18.9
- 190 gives 15.4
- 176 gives 16.8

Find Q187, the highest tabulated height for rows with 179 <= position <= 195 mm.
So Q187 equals 16.5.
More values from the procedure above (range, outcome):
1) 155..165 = 20.4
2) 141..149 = 19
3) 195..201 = 18.1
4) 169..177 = 18.3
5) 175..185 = 16.8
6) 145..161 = 20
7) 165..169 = 19.9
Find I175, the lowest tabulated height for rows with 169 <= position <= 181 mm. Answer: 14.7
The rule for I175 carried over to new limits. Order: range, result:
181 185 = 14.6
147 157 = 17.8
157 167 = 19.1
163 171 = 18.3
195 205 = 17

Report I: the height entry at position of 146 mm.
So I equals 19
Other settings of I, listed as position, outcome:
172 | 17.7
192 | 15.3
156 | 18.6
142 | 18.3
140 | 17.6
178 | 16.1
